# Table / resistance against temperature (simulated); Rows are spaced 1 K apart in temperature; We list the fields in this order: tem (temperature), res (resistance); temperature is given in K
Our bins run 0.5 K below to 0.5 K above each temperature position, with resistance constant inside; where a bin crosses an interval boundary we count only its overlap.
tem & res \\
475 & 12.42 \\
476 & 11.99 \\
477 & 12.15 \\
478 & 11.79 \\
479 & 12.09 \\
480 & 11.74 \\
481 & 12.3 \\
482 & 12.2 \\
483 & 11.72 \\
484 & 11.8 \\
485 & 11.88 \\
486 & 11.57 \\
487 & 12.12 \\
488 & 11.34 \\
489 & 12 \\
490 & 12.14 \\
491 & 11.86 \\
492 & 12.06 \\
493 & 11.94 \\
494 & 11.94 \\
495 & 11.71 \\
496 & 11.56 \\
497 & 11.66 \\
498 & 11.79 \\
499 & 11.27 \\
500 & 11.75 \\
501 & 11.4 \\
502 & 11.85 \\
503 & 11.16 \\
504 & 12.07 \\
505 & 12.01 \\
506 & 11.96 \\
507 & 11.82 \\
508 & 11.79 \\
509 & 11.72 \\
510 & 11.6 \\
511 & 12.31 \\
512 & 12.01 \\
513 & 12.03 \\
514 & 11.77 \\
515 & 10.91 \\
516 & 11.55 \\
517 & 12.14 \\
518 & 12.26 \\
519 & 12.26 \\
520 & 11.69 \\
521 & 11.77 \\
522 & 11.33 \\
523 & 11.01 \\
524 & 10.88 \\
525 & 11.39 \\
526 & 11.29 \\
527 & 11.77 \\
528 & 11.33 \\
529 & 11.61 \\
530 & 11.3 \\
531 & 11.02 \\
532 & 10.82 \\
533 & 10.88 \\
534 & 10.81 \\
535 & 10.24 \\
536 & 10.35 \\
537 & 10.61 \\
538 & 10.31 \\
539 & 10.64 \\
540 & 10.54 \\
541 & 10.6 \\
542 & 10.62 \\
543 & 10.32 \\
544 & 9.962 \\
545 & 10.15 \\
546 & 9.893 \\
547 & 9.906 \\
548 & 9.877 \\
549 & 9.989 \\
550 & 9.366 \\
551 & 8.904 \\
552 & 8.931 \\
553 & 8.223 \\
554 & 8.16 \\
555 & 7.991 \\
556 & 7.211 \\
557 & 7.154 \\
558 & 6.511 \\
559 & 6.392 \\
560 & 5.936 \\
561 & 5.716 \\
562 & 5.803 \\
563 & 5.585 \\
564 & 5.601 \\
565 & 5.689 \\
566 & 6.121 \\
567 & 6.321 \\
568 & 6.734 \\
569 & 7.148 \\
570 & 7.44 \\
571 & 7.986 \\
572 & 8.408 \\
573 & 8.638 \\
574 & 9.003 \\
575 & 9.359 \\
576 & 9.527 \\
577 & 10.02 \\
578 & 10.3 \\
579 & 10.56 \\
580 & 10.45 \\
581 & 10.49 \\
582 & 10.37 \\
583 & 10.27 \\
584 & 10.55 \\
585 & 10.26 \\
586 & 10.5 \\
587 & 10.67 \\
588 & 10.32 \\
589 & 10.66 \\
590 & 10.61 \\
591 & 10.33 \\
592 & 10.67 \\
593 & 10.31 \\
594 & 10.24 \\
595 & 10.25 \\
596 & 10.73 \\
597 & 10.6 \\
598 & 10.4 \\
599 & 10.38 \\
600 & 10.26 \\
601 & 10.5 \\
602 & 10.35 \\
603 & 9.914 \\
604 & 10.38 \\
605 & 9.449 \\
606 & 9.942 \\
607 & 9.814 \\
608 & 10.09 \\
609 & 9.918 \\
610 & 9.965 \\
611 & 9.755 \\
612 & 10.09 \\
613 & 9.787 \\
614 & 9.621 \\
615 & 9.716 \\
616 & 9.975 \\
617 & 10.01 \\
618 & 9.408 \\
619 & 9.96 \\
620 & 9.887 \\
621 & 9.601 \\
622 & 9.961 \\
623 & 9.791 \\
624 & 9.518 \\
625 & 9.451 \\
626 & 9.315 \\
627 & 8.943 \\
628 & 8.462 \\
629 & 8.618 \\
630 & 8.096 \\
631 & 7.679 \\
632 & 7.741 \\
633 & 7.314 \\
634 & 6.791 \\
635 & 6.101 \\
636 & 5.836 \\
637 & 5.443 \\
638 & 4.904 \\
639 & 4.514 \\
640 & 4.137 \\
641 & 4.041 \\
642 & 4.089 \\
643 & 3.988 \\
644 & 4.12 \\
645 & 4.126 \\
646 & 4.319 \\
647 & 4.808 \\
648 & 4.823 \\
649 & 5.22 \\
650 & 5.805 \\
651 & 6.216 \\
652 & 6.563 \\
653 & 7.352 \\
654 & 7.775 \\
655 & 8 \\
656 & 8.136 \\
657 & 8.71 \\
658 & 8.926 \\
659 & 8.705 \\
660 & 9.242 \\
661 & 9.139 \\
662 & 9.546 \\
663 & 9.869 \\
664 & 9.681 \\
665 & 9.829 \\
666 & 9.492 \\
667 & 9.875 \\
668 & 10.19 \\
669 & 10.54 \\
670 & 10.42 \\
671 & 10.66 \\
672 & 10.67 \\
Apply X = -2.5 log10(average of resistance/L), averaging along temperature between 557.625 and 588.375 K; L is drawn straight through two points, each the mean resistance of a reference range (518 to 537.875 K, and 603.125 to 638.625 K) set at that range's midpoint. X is 0.20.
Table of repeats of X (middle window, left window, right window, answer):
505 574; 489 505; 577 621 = 0.15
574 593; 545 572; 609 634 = -0.24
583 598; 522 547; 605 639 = -0.11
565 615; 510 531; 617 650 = -0.12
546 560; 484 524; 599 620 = 0.30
